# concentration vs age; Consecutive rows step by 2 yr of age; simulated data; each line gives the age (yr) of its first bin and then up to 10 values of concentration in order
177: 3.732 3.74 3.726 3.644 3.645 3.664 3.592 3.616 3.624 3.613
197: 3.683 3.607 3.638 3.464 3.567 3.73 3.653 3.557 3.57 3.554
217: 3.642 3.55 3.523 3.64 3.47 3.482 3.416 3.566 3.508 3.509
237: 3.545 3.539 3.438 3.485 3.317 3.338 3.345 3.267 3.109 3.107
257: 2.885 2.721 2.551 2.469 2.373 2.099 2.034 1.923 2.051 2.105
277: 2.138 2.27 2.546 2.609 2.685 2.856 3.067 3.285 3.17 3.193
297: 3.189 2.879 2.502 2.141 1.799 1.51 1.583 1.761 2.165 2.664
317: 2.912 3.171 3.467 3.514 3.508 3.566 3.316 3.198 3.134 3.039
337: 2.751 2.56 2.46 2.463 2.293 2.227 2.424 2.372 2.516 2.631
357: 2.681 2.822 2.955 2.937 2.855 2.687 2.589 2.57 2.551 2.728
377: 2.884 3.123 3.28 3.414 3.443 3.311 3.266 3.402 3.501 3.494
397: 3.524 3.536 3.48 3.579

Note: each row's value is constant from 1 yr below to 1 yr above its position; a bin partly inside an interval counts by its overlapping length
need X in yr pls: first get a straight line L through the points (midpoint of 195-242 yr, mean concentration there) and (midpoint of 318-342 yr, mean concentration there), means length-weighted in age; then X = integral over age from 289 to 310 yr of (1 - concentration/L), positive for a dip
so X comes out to 4.6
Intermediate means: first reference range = 3.56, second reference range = 3.14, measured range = 2.55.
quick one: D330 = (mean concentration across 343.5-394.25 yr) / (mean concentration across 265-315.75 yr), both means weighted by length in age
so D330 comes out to 1.19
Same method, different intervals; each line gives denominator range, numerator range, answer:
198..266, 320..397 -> 0.88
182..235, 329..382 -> 0.76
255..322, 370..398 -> 1.26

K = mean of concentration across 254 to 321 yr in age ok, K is 2.51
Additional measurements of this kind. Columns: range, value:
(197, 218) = 3.6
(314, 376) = 2.82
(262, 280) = 2.16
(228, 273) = 3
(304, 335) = 2.76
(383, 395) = 3.4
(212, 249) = 3.5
